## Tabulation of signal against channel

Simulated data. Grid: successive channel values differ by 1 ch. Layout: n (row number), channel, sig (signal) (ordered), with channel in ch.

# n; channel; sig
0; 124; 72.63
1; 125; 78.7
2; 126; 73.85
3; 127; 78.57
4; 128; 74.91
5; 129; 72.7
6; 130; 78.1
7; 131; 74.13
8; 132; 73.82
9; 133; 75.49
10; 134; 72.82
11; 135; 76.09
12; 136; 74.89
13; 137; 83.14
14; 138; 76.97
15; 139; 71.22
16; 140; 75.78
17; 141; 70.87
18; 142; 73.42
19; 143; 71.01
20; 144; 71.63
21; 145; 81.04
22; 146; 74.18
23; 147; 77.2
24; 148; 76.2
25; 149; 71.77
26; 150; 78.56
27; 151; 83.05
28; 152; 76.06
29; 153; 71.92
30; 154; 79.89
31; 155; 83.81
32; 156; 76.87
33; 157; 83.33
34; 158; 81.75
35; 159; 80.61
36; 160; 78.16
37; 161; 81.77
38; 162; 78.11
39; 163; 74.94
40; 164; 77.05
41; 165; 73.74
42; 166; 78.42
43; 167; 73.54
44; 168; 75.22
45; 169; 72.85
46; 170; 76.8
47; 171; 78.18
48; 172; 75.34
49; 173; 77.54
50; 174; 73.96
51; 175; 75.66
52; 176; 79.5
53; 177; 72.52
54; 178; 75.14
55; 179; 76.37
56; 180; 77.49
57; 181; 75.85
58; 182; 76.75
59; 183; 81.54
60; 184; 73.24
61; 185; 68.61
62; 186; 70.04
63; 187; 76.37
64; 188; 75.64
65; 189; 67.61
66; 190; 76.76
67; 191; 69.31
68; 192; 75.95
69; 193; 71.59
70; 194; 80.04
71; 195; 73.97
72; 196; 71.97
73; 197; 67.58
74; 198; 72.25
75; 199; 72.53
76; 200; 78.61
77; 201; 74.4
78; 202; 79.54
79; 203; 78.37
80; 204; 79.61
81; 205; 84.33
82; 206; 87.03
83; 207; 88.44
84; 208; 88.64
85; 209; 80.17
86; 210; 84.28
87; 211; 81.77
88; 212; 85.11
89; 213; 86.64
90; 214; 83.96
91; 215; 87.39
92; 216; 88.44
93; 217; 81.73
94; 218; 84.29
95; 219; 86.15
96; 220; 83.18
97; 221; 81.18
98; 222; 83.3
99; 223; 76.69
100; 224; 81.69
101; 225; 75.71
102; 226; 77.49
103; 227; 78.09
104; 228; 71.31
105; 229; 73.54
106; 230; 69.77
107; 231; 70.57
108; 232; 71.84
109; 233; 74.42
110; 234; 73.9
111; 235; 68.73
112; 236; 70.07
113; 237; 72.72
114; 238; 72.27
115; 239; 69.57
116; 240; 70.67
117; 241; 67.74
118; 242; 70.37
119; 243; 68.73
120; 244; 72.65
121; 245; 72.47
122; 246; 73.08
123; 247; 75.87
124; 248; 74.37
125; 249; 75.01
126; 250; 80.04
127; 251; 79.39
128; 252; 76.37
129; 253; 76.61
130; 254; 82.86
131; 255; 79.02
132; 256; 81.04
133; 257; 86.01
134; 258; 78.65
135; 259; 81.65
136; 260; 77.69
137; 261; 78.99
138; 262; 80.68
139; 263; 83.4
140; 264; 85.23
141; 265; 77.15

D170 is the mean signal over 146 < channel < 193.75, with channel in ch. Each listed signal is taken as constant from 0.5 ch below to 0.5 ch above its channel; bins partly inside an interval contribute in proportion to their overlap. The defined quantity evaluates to 76.2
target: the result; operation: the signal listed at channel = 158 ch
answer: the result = 81.75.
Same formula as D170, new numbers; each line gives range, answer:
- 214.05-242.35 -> 76.3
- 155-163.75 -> 79.6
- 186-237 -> 77.9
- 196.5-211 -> 79.8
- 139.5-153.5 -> 75.2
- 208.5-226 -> 82.9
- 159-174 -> 76.6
